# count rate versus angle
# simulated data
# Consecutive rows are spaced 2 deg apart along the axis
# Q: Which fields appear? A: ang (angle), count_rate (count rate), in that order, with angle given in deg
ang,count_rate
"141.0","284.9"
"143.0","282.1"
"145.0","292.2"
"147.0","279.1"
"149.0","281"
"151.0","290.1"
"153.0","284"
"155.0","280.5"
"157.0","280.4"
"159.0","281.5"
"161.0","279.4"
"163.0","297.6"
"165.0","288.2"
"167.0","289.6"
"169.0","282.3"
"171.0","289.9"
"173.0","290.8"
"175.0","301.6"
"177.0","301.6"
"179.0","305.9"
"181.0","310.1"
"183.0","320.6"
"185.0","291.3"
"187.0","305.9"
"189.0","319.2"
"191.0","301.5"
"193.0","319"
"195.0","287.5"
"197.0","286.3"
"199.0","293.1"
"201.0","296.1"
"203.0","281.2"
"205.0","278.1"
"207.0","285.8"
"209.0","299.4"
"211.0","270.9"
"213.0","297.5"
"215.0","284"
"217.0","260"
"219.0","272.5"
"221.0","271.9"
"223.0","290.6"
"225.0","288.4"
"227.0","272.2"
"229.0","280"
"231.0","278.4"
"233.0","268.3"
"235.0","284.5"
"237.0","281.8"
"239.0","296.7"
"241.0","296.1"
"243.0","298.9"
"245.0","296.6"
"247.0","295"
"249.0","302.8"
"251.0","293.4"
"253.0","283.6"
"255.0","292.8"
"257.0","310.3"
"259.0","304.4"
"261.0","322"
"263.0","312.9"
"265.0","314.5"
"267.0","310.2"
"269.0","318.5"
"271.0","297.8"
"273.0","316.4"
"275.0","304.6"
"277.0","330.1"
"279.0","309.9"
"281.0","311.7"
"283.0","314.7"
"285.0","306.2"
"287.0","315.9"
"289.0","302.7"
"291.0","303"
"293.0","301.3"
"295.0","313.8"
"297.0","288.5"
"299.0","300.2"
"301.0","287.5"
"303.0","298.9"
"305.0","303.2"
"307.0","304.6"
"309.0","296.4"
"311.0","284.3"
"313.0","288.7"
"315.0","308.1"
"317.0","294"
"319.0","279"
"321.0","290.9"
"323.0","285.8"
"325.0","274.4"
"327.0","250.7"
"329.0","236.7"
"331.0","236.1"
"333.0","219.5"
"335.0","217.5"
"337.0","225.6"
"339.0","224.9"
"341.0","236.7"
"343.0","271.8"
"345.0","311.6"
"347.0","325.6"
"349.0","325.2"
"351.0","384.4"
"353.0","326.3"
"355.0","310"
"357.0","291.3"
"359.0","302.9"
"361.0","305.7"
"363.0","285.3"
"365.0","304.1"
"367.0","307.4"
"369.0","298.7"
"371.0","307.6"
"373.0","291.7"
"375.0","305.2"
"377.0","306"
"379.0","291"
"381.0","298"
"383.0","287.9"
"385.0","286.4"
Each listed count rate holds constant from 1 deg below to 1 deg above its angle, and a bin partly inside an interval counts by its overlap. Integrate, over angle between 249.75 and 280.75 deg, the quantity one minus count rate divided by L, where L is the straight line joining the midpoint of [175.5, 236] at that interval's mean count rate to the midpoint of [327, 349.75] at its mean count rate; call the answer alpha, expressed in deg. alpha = -3.7 deg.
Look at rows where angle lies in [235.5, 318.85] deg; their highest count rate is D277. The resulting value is 330.1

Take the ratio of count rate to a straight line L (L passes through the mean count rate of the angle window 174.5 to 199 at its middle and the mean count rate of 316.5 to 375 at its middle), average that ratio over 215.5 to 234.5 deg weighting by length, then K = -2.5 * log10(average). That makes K 0.09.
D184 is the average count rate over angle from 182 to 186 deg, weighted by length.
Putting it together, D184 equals 306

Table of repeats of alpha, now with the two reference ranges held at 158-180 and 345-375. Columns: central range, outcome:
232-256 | 0.7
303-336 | 3.6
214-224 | 0.7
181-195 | -0.7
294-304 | 0.2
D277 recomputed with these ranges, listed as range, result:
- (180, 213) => 320.6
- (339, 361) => 384.4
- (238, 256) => 302.8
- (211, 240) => 297.5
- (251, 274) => 322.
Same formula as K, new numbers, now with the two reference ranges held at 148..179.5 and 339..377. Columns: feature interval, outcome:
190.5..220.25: 0.02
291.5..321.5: 0.01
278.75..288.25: -0.05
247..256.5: 0.00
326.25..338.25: 0.29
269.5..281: -0.05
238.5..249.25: -0.01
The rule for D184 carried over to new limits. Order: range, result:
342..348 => 303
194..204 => 289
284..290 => 308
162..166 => 293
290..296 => 306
